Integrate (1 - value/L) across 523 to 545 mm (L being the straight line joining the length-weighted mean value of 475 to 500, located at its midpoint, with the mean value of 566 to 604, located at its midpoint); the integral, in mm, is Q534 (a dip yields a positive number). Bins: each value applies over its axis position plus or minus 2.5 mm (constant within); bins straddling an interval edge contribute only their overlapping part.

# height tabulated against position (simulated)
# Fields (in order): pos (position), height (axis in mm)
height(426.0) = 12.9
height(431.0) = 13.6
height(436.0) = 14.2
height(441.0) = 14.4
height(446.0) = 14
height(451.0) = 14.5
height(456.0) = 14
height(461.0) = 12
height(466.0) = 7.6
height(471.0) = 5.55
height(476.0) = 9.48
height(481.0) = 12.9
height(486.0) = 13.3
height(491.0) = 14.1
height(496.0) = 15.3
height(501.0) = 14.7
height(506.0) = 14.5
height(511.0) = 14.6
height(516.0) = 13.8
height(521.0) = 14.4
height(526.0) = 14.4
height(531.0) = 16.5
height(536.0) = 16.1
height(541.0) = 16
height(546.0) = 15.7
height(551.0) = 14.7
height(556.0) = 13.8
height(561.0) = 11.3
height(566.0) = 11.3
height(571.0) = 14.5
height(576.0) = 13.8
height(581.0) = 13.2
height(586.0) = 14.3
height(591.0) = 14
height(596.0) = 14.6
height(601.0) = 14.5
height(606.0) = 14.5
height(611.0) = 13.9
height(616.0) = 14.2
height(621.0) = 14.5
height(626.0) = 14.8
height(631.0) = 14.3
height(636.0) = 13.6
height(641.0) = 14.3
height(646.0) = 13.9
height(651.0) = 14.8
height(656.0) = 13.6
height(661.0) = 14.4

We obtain -3.4 mm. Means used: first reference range 13.3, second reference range 13.9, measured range 15.7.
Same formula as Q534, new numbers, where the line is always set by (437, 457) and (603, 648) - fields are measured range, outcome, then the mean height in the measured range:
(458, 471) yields 4.65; 9.14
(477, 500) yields 0.93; 13.7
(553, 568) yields 2.09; 12.2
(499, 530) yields -0.57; 14.5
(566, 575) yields 0.47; 13.5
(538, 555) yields -1.32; 15.3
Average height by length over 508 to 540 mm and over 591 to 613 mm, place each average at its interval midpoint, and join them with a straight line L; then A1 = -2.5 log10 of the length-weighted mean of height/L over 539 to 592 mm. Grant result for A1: 0.06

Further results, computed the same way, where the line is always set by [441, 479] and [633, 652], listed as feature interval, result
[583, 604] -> -0.077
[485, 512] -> -0.215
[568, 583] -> -0.058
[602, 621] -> -0.050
